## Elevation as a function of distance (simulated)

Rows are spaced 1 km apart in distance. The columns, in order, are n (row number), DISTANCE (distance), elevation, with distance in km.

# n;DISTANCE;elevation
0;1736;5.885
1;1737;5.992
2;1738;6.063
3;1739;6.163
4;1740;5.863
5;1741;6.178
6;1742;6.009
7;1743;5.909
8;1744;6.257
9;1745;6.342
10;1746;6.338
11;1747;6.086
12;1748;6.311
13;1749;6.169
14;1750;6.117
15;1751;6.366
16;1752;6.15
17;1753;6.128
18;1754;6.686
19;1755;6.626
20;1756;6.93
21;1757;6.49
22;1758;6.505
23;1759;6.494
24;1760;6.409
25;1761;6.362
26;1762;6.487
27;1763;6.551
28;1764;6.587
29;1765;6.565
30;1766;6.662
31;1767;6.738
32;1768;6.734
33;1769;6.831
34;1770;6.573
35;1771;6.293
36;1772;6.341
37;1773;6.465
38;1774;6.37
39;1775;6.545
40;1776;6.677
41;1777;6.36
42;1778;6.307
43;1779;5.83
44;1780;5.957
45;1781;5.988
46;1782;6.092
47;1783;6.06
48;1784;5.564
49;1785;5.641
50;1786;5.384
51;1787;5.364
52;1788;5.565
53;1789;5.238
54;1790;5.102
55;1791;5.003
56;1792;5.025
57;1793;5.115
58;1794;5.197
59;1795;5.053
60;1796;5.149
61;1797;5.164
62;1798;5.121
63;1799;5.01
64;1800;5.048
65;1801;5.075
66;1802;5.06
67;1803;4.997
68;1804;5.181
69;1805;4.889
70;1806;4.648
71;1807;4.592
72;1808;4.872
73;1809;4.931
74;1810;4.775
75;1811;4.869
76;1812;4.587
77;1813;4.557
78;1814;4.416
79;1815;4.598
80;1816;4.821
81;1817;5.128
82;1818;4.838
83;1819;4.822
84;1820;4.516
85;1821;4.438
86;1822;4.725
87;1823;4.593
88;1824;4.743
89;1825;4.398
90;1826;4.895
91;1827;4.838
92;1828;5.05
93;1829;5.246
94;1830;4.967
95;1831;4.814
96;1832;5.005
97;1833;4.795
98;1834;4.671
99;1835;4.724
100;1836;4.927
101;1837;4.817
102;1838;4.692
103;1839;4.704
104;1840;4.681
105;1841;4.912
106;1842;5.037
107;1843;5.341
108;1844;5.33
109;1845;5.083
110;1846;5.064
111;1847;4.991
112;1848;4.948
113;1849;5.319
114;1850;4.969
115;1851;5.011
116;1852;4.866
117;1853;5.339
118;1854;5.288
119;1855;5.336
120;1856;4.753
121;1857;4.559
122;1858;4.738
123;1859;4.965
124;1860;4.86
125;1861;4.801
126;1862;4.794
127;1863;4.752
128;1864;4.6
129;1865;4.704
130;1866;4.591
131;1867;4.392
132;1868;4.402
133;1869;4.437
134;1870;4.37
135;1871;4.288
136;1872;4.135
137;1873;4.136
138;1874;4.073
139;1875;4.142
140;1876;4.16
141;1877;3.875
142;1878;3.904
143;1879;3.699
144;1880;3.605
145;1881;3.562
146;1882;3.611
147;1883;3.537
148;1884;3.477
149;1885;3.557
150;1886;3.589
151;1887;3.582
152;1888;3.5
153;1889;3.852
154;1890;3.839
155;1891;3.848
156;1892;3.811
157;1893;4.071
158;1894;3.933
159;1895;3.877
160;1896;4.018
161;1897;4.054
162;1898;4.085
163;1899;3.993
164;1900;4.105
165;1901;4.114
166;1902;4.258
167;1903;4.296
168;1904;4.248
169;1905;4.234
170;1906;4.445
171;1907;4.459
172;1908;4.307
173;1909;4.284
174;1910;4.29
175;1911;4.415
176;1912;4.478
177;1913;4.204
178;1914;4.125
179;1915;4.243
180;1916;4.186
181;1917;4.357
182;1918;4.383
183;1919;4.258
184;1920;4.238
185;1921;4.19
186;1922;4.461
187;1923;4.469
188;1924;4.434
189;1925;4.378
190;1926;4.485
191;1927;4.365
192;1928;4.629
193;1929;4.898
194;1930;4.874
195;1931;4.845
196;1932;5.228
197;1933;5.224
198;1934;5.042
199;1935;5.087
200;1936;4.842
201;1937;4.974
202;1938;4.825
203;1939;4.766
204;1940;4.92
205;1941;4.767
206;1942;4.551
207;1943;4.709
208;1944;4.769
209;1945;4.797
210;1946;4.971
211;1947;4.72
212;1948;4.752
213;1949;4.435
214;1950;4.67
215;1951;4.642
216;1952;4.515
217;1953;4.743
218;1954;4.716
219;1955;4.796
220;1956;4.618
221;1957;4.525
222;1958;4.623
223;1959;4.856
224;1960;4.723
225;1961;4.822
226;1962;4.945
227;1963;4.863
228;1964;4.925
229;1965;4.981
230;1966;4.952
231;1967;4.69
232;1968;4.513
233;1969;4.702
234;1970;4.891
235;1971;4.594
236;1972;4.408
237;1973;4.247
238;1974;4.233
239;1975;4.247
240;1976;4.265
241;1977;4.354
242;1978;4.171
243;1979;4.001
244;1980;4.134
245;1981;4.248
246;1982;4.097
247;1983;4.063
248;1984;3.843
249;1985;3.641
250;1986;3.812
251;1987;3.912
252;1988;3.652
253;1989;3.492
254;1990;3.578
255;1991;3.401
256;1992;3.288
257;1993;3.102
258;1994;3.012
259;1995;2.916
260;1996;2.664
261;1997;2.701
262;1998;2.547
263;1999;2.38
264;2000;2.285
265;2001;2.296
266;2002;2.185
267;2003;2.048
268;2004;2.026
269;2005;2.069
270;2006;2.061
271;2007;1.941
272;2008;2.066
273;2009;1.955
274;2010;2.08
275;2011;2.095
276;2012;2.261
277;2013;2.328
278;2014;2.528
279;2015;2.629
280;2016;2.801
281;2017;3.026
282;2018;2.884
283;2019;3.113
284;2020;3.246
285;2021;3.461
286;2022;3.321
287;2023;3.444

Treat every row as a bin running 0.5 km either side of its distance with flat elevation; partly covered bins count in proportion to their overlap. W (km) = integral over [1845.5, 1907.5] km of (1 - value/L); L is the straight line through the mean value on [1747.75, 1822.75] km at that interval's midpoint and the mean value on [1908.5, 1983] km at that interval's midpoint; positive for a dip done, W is 9.2 km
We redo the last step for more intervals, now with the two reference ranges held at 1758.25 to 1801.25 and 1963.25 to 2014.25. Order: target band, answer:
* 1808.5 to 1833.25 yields 2.9 km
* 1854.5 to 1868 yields 0.5 km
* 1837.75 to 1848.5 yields 0.3 km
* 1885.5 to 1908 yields 2.4 km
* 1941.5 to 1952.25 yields -2.2 km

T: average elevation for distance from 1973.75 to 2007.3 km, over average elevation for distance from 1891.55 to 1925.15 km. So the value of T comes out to 0.77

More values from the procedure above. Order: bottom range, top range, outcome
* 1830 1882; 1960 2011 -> 0.76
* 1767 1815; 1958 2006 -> 0.69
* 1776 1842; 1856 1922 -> 0.82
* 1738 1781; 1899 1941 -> 0.71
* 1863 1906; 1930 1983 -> 1.16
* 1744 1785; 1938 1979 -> 0.73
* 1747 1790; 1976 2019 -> 0.48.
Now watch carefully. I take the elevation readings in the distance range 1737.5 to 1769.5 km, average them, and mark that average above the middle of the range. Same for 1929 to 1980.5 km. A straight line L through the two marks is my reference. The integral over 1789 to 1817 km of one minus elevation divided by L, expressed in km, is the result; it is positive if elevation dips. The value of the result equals 4.9 km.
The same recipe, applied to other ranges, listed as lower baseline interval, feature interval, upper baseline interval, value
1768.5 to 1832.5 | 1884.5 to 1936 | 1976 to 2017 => -4.09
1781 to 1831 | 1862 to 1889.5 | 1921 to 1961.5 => 4.70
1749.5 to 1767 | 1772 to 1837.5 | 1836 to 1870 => 6.17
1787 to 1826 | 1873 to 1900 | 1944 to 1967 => 5.55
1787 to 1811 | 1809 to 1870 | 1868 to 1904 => -4.23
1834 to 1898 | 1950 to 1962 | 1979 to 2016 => -4.73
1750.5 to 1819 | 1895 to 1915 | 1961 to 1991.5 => 2.40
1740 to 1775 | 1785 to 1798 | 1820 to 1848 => 1.16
